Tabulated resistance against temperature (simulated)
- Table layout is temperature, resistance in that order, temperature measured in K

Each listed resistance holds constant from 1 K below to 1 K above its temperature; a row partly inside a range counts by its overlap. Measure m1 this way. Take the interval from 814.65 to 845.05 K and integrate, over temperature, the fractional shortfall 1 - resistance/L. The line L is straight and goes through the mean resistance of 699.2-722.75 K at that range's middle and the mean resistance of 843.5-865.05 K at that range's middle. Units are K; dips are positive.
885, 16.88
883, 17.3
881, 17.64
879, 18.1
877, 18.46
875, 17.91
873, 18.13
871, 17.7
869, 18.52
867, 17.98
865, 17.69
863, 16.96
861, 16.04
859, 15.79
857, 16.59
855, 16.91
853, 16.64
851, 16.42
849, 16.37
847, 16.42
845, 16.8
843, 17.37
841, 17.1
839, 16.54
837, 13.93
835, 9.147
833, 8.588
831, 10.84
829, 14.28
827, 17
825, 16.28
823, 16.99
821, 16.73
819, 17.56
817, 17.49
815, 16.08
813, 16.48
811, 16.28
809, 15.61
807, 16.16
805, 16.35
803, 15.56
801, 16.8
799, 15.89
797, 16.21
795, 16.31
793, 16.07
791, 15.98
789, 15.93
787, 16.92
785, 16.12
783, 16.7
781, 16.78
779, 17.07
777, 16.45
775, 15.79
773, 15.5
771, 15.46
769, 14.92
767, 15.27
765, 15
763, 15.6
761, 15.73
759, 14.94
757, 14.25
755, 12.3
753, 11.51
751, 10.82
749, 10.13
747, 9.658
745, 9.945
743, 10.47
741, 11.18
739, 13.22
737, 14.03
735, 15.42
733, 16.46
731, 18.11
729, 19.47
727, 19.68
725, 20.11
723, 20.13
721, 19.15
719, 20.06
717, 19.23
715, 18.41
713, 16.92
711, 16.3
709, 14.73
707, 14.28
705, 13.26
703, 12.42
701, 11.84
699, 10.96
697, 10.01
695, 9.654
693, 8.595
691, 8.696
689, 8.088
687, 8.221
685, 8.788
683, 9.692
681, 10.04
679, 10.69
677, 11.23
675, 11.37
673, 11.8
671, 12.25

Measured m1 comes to 2.5 K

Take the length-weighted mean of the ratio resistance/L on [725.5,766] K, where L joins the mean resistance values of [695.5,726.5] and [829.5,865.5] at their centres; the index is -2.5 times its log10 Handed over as 0.126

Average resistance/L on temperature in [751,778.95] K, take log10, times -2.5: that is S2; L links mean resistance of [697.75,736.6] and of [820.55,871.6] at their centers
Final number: 0.11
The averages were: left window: 16.6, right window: 15.8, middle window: 14.8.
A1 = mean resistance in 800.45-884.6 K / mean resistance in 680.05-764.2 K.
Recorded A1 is 1.19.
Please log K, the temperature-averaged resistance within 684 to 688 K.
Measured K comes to 8.5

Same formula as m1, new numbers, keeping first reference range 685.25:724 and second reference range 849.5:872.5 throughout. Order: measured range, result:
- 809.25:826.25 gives -0.6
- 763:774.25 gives -0.2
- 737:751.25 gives 3.4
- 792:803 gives -0.4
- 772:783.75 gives -0.9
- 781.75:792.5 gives -0.6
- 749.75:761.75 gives 1.3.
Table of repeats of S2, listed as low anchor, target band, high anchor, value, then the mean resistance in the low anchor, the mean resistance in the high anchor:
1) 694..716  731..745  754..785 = 0.074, 13.5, 15.5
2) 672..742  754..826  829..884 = -0.061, 13.8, 16.2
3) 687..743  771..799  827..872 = -0.074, 14.6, 15.7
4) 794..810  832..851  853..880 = 0.147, 16.1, 17.4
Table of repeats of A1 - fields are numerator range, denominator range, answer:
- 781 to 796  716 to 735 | 0.86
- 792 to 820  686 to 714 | 1.40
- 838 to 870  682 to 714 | 1.48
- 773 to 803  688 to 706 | 1.57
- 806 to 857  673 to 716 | 1.34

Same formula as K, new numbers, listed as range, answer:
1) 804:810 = 16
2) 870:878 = 18.1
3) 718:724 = 19.8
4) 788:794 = 16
